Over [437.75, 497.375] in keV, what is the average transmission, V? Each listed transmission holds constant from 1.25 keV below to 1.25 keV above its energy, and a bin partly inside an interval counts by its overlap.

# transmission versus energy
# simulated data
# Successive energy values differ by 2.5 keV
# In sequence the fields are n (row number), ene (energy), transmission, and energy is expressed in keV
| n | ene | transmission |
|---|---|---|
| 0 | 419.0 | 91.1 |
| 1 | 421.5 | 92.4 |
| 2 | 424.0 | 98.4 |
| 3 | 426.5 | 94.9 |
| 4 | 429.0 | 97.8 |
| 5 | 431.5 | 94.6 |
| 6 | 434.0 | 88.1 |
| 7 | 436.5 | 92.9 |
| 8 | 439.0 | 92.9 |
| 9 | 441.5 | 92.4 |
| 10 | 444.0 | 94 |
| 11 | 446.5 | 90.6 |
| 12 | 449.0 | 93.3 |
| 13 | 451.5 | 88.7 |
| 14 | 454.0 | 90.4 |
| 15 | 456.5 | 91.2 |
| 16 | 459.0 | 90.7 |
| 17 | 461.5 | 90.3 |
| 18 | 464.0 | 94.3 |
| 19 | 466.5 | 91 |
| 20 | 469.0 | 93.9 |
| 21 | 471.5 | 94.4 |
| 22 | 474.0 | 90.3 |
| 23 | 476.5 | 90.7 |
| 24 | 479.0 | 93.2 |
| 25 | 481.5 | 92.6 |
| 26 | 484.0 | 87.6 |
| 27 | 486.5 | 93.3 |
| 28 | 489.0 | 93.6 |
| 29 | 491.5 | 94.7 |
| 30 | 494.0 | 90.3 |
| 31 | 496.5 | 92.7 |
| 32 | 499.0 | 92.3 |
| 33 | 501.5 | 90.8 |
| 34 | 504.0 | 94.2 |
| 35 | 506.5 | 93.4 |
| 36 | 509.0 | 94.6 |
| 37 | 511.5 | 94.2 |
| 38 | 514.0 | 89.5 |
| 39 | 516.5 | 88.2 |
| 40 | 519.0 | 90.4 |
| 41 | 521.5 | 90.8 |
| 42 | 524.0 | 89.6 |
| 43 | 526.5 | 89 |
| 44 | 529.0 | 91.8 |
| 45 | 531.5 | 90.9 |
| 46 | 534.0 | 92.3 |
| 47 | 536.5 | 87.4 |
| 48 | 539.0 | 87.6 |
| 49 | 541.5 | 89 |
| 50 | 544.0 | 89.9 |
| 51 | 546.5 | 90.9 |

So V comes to 92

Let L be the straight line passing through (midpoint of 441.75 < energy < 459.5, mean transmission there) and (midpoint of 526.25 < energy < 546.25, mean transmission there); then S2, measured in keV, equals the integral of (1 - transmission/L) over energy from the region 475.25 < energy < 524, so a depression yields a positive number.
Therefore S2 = -0.8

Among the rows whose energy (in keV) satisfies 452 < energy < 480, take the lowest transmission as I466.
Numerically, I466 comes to 90.3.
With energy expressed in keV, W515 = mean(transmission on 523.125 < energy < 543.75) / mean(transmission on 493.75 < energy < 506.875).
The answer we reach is 1.0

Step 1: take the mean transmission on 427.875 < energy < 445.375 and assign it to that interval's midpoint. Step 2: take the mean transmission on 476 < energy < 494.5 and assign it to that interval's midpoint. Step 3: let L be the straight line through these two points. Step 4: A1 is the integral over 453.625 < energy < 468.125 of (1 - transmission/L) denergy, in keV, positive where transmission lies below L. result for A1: 0.2 keV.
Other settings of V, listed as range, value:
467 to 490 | 92.1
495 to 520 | 92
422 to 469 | 92.6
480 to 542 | 91.3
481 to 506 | 92.2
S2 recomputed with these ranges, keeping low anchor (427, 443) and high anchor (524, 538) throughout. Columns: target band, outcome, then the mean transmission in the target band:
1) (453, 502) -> 0.0 keV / 91.9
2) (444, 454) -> 0.2 keV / 91.2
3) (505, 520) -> -0.2 keV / 91.8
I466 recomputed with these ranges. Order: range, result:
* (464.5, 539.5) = 87.4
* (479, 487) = 87.6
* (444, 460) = 88.7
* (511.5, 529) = 88.2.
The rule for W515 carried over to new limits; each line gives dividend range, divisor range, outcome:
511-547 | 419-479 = 0.97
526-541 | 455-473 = 0.97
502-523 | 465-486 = 1.00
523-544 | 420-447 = 0.96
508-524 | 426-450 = 0.98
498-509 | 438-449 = 1.00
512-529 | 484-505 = 0.97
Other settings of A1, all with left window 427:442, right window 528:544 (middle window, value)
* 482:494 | -0.1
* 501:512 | -0.3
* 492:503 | -0.1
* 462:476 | -0.1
